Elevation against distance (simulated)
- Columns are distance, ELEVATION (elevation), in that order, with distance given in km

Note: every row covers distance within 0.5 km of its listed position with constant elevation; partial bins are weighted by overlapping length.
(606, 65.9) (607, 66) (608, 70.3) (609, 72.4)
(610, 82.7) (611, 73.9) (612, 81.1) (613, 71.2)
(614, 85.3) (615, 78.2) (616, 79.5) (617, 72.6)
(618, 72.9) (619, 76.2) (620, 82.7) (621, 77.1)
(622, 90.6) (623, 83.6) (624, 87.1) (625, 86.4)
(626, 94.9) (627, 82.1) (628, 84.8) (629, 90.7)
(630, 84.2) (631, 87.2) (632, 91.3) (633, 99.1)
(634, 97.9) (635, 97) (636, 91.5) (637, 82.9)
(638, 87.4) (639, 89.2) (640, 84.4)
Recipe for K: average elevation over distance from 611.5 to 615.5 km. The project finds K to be 79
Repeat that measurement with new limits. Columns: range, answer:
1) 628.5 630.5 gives 87.5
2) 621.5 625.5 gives 86.9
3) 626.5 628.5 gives 83.4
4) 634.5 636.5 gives 94.2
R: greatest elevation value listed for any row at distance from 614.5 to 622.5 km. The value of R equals 90.6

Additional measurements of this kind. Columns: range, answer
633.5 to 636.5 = 97.9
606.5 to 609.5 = 72.4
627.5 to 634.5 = 99.1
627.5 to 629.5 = 90.7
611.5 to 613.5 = 81.1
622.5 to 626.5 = 94.9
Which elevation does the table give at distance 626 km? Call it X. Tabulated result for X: 94.9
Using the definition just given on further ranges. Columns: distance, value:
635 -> 97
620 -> 82.7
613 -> 71.2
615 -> 78.2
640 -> 84.4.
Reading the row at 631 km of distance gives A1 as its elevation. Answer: 87.2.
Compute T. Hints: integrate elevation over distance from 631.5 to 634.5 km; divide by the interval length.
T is 96.1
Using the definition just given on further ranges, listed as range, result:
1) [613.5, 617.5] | 78.9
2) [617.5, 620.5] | 77.3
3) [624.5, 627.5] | 87.8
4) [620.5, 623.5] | 83.8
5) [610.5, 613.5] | 75.4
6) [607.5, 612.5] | 76.1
